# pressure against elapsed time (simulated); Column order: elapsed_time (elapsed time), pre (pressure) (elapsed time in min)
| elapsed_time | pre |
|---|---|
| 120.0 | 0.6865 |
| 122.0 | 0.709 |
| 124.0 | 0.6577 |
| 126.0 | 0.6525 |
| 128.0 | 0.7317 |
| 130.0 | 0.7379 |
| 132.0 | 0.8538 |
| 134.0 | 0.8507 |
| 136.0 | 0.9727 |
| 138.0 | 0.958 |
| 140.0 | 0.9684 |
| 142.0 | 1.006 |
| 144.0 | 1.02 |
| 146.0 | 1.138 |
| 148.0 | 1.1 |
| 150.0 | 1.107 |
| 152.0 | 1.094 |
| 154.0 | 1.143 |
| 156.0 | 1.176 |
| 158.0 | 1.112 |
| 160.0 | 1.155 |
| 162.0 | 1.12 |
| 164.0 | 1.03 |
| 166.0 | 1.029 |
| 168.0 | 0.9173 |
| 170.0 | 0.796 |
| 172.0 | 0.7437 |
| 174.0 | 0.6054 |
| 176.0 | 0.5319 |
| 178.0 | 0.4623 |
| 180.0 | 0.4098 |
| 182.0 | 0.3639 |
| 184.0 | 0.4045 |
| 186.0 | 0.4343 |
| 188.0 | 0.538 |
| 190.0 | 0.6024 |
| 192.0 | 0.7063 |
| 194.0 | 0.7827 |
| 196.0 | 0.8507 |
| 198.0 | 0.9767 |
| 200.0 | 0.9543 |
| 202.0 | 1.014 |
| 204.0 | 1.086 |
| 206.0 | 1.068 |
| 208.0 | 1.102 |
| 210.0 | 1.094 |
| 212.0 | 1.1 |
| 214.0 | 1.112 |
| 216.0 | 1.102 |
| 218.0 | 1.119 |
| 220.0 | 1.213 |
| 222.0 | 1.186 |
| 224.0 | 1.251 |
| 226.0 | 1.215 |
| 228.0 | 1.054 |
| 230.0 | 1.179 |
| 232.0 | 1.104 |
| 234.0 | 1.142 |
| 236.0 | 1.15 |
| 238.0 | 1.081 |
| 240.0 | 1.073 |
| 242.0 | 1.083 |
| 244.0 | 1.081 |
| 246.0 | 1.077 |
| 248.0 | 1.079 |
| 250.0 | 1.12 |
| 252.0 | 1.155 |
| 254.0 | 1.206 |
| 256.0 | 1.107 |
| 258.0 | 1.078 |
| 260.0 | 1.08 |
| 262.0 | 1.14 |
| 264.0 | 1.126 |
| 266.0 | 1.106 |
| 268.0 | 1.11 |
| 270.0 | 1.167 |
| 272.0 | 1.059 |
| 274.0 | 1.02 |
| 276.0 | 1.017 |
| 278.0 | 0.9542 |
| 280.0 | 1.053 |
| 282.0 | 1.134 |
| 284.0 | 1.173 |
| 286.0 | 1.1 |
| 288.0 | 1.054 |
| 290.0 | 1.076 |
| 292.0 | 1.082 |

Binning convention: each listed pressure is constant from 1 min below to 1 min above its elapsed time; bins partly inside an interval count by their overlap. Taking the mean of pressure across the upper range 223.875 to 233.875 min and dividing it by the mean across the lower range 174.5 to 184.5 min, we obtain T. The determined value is 2.59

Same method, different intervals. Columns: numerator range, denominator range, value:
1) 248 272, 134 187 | 1.28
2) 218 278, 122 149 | 1.26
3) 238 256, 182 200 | 1.67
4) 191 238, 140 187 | 1.23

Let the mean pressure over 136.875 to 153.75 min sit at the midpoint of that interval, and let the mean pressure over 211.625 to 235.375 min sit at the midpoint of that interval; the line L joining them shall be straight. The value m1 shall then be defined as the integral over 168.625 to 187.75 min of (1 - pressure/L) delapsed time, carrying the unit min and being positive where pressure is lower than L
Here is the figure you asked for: 9.7 min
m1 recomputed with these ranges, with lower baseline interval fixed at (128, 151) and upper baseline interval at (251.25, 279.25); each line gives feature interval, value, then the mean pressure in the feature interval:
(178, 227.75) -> 6.6 min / 0.897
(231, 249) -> -0.5 min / 1.1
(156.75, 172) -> -0.3 min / 1.01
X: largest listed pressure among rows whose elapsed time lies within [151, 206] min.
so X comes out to 1.176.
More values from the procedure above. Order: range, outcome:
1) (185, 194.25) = 0.7827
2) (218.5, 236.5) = 1.251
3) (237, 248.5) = 1.083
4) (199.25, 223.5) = 1.213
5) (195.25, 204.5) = 1.086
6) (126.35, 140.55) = 0.9727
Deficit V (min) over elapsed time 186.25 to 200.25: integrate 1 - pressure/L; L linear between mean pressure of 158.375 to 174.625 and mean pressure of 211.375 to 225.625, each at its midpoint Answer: 4.1 min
